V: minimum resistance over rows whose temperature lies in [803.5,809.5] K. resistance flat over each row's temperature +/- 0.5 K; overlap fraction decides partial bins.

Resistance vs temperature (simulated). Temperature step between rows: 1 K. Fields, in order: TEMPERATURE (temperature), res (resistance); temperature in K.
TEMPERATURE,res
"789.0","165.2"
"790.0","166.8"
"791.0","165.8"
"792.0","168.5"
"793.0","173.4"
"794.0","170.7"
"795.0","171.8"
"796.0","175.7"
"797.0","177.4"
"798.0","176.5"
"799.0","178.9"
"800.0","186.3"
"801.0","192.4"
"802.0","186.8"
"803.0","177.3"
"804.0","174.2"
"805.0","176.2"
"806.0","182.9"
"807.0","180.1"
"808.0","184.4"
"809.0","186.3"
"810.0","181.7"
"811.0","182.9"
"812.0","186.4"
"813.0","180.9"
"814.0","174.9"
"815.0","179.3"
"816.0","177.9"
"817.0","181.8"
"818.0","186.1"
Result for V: 174.2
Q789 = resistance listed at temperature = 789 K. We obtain 165.2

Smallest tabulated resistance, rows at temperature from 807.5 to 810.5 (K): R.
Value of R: 181.7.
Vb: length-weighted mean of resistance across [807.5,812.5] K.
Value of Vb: 184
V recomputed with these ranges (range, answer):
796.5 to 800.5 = 176.5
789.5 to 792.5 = 165.8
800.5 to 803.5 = 177.3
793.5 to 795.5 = 170.7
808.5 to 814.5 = 174.9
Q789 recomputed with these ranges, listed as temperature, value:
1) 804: 174.2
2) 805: 176.2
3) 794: 170.7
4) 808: 184.4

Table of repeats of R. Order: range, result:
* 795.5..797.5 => 175.7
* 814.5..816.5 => 177.9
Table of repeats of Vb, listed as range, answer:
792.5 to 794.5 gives 172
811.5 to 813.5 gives 184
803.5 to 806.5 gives 178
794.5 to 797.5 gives 175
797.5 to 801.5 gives 184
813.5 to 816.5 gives 177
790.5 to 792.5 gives 167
